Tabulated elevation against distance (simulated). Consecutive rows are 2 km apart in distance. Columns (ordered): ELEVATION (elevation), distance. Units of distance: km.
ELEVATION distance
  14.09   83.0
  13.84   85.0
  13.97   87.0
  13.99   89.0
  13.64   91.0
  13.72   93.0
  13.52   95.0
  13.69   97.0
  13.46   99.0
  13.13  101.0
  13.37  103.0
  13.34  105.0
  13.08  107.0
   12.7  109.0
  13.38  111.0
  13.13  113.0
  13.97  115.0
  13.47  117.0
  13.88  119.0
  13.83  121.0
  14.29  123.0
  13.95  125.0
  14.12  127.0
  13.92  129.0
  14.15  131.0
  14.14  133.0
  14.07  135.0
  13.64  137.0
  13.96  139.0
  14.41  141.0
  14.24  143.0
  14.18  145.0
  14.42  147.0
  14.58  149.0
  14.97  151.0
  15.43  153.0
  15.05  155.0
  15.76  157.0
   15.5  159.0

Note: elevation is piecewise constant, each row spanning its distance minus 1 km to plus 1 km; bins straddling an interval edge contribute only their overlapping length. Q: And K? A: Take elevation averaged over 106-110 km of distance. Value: 12.9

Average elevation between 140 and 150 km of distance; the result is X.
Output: 14.4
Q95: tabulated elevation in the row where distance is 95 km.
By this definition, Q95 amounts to 13.52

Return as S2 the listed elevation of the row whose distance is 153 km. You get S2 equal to 15.43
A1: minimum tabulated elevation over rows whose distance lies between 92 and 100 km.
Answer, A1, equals 13.46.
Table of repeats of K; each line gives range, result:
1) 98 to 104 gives 13.3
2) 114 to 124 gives 13.9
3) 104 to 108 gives 13.2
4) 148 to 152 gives 14.8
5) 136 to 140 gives 13.8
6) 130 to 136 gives 14.1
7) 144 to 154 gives 14.7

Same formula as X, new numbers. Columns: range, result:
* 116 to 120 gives 13.7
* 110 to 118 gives 13.5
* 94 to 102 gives 13.5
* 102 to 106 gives 13.4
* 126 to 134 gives 14.1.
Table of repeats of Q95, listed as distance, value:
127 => 14.12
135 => 14.07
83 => 14.09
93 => 13.72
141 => 14.41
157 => 15.76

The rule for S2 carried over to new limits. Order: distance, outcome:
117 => 13.47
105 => 13.34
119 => 13.88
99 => 13.46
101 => 13.13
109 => 12.7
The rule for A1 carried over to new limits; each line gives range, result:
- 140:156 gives 14.18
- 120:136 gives 13.83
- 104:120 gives 12.7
